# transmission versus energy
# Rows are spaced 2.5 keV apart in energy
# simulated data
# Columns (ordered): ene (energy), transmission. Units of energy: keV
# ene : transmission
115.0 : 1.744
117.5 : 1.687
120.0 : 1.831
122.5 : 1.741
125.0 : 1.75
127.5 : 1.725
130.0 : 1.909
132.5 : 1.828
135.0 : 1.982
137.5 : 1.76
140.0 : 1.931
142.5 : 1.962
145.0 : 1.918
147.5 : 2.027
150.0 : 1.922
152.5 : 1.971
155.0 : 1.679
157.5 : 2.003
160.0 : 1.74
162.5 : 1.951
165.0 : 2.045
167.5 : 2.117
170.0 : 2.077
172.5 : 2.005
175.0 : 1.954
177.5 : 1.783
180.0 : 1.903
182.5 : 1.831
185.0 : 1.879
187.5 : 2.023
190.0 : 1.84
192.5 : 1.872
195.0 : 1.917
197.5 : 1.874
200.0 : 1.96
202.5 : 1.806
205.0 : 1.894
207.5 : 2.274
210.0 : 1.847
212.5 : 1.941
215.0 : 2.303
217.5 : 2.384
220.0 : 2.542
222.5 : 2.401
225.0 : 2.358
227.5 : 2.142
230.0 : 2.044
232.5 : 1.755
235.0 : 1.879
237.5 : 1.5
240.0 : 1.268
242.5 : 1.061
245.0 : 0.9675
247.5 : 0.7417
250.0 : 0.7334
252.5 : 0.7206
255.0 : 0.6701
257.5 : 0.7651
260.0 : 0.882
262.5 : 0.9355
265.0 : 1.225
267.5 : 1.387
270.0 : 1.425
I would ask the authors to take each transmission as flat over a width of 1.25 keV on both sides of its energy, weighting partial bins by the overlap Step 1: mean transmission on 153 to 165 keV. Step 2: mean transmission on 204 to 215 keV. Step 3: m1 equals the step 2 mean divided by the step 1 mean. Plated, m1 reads 1.08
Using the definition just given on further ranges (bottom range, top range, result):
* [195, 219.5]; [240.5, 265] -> 0.42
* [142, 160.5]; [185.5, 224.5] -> 1.08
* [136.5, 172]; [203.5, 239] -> 1.07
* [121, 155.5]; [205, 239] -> 1.12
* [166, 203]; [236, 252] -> 0.54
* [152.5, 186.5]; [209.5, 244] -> 1.02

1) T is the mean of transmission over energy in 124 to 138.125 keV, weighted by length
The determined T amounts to 1.83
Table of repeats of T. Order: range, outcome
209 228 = 2.25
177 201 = 1.89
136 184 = 1.93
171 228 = 2.03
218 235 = 2.19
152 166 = 1.89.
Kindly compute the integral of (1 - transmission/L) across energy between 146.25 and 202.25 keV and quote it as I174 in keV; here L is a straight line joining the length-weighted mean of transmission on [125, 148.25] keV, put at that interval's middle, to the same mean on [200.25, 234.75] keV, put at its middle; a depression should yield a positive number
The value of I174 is 1.9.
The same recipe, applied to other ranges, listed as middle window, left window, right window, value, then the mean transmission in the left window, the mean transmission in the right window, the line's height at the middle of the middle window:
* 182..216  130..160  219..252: -4.3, 1.9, 1.62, 1.73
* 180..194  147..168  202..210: 0.5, 1.93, 1.99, 1.96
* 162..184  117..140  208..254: -2.5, 1.81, 1.7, 1.76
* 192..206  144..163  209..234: 1.3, 1.9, 2.17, 2.08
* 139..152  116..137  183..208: -0.8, 1.8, 1.92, 1.84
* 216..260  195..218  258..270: 2.1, 2.01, 1.12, 1.52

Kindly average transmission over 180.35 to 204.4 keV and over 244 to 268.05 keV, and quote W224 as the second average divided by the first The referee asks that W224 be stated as 0.47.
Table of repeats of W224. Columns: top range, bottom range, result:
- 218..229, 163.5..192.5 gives 1.21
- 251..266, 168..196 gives 0.45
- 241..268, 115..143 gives 0.50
